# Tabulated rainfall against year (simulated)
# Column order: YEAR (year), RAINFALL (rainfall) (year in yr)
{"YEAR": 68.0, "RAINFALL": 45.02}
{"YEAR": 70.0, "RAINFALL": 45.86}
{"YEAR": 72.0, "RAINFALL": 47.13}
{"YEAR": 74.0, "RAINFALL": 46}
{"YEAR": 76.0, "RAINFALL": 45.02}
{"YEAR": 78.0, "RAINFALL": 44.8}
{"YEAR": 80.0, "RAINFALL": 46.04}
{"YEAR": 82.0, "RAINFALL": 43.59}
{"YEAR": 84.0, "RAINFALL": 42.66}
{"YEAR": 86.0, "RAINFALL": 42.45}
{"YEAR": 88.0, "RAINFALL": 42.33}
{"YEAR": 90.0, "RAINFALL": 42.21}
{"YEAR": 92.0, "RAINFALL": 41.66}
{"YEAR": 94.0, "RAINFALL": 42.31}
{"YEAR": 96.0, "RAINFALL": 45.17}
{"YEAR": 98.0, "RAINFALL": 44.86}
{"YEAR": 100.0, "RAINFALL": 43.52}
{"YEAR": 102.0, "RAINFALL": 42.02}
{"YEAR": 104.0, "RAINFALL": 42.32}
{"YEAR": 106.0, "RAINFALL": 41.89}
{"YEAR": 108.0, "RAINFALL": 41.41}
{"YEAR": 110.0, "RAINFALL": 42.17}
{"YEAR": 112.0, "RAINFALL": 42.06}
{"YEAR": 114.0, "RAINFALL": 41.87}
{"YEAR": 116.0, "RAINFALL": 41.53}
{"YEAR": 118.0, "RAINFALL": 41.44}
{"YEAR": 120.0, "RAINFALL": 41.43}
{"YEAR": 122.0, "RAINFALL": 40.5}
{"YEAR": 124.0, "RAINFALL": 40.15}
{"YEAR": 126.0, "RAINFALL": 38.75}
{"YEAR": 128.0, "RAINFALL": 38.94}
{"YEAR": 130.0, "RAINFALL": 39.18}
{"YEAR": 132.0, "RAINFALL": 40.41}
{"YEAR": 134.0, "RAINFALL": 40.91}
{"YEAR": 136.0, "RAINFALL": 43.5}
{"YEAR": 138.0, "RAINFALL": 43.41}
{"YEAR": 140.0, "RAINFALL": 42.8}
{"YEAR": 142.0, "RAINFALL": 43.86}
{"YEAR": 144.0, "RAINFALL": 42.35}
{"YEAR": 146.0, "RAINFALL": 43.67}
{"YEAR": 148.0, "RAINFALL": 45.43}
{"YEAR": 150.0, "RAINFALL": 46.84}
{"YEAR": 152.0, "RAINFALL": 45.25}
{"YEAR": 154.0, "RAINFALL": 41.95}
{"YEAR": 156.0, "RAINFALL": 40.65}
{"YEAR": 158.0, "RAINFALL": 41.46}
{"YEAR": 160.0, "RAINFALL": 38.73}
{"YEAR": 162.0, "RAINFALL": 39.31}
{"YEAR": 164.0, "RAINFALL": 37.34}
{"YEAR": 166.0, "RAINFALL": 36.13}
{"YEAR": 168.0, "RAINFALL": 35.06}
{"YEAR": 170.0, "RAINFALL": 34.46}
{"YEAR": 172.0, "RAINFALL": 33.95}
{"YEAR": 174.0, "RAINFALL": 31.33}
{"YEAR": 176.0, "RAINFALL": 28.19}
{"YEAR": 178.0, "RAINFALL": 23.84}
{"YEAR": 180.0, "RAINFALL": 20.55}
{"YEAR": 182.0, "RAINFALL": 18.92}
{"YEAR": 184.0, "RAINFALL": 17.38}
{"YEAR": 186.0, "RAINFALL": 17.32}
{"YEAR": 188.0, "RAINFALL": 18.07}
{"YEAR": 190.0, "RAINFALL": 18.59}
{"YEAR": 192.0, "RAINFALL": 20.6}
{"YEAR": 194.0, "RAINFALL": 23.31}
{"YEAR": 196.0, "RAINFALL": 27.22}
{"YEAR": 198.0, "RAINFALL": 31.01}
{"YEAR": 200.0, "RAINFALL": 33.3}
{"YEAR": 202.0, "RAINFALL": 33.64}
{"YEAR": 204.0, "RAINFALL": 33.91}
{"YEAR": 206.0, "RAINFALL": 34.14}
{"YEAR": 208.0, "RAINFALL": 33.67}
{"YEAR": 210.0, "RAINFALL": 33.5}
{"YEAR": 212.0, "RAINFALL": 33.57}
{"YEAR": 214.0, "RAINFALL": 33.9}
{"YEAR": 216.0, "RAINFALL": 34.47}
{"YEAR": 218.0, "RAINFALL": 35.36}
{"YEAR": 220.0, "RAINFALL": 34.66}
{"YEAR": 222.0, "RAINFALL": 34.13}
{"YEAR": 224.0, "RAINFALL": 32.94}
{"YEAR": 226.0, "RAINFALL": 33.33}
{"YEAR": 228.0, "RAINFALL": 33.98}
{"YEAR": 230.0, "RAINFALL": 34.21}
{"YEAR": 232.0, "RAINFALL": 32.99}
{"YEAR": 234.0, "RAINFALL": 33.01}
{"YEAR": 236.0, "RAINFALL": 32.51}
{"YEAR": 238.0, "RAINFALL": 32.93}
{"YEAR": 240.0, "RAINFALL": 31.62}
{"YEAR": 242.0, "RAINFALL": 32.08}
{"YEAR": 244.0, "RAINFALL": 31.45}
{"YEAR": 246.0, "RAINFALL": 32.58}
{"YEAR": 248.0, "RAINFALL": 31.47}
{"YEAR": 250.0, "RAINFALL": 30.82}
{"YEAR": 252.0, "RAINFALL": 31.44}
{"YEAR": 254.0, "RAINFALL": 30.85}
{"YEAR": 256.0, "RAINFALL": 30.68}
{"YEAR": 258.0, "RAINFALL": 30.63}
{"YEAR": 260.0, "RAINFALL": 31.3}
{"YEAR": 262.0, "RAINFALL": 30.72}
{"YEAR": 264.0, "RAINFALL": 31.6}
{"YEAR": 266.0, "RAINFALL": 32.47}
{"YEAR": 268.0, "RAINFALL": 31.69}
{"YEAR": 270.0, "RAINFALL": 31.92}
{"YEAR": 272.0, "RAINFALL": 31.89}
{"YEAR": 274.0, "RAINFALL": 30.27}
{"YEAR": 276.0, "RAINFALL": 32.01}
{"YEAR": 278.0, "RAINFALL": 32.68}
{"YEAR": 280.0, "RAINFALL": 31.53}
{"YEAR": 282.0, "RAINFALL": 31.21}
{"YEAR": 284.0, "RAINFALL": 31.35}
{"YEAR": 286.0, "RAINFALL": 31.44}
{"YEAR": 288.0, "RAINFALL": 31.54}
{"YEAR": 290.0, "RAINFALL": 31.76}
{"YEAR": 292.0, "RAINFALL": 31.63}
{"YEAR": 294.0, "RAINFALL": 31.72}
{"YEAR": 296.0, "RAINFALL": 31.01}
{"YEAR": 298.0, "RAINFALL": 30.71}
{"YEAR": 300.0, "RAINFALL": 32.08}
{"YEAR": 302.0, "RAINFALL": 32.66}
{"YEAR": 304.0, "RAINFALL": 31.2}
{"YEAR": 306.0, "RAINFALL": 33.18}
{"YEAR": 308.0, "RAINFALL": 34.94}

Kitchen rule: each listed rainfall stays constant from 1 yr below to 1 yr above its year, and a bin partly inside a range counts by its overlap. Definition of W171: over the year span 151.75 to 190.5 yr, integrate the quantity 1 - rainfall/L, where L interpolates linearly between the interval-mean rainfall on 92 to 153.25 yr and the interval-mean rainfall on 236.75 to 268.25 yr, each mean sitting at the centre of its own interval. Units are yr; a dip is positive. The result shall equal 7.8 yr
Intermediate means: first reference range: 42.3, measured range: 30.8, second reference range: 31.5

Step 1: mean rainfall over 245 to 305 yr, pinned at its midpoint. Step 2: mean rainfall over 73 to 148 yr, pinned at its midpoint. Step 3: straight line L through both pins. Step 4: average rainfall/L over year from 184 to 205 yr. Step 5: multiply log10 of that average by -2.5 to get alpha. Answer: 0.41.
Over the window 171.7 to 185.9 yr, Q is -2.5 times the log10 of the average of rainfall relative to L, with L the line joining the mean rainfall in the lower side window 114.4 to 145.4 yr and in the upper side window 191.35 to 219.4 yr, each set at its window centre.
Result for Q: 0.419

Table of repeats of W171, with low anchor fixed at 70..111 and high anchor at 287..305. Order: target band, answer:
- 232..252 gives 1.5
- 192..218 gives 3.5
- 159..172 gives 0.9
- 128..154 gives -1.5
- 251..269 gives 1.3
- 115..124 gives 0.2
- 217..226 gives 0.4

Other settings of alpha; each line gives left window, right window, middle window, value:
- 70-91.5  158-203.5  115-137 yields -0.099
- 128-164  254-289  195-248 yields 0.082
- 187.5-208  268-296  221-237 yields -0.143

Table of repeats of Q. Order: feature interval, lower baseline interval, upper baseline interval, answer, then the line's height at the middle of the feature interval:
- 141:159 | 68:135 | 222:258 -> -0.12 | 39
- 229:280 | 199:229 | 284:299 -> 0.03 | 32.6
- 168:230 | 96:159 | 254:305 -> 0.25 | 37.2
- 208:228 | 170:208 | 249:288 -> -0.20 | 28.1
